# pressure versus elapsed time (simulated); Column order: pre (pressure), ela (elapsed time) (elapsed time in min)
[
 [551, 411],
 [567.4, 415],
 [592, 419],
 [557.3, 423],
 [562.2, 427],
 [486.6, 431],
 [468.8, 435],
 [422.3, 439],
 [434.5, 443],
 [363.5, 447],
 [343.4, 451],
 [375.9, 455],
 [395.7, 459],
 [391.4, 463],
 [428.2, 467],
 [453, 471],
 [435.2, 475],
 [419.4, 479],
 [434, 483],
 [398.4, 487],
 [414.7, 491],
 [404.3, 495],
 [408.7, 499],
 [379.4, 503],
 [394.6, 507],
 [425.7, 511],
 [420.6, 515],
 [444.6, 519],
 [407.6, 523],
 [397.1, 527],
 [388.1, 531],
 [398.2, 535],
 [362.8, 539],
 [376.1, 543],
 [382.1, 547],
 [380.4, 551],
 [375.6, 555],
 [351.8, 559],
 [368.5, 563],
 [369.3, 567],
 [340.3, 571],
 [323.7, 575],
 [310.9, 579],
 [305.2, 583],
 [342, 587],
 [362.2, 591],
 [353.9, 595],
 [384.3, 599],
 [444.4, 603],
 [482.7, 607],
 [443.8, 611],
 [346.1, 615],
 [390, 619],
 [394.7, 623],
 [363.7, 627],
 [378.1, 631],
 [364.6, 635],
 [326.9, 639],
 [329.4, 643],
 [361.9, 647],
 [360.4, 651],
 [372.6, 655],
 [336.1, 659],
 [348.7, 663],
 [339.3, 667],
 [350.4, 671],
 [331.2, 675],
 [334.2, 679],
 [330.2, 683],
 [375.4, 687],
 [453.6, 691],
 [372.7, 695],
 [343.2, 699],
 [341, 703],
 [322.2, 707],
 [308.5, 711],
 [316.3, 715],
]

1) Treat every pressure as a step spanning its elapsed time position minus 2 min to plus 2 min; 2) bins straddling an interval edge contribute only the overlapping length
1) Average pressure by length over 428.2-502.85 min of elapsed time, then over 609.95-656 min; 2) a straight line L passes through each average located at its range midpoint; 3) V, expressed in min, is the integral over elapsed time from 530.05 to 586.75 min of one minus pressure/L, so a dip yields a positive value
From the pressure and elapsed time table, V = 4.5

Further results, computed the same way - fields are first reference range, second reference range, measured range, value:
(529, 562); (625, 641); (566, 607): 0.9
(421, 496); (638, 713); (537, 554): 1.0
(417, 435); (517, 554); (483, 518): 2.5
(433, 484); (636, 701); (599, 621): -2.8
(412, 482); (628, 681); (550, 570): 1.5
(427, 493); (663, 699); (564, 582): 2.5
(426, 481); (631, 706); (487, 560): 1.1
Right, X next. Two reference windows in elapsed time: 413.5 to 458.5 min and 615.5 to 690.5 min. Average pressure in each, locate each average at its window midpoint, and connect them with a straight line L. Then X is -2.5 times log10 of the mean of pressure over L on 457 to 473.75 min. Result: 0.084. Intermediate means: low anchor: 467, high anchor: 357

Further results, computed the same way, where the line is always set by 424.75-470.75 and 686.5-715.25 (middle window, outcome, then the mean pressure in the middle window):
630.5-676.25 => 0.06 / 349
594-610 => -0.11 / 422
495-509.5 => 0.04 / 397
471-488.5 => -0.02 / 426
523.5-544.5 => 0.04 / 386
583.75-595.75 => 0.12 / 348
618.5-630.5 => -0.01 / 381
